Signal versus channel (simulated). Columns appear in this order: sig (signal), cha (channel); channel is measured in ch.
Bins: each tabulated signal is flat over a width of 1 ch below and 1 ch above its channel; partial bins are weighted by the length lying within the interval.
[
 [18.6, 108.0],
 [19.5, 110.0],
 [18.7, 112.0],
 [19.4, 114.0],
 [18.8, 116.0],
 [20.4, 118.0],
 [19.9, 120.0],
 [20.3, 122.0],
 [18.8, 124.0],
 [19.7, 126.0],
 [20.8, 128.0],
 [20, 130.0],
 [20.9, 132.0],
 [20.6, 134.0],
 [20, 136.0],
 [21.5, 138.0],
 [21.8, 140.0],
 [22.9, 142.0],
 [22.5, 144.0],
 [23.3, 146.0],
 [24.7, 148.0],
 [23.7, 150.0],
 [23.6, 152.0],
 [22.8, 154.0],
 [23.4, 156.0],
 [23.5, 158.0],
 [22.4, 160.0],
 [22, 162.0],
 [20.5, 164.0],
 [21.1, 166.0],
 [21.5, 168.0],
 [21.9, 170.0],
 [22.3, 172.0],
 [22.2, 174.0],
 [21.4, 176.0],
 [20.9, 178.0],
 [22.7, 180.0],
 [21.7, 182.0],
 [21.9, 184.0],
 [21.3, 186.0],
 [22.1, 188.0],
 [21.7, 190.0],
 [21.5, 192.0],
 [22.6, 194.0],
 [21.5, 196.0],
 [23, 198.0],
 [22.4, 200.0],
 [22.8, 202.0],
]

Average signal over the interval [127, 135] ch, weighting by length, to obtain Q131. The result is 20.6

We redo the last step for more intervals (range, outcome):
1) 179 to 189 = 21.9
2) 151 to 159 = 23.3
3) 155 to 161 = 23.1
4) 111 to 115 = 19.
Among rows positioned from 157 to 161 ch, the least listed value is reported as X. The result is 22.4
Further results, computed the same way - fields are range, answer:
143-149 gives 22.5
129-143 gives 20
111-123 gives 18.7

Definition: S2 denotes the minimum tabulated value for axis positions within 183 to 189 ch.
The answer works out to 21.3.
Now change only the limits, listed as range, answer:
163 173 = 20.5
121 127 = 18.8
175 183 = 20.9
